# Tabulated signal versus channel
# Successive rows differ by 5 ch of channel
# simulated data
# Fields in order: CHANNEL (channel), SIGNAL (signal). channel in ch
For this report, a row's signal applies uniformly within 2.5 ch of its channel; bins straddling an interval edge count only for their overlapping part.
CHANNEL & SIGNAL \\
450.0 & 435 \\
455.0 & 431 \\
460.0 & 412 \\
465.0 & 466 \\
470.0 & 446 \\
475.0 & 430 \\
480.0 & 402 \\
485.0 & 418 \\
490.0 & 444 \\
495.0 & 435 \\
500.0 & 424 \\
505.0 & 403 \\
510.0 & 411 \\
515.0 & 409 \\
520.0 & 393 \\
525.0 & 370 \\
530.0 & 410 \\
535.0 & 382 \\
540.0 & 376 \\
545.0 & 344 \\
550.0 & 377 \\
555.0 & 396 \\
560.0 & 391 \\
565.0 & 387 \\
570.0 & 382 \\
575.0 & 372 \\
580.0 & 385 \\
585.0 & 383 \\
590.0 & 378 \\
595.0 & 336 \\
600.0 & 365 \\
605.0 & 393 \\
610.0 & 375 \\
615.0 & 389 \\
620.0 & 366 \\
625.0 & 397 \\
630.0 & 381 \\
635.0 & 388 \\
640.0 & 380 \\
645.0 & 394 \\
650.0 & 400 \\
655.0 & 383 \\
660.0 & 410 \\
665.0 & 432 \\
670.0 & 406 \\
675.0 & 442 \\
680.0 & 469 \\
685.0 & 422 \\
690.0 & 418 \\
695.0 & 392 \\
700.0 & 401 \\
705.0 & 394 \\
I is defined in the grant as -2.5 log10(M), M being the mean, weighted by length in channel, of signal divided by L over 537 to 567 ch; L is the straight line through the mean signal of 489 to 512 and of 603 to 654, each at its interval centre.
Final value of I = 0.08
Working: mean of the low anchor 422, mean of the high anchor 386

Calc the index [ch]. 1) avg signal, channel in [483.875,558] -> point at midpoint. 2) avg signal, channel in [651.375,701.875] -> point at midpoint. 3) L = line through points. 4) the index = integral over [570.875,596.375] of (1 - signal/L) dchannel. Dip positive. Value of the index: 2.1 ch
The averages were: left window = 399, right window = 417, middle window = 373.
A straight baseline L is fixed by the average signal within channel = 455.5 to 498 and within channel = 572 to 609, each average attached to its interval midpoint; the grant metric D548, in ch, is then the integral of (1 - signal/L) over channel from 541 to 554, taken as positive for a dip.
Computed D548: 0.95 ch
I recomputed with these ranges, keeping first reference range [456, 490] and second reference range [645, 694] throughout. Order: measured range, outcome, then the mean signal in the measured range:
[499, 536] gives 0.07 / 400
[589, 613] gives 0.15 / 369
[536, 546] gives 0.17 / 366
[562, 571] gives 0.10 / 385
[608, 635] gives 0.10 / 382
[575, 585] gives 0.11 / 381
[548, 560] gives 0.10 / 388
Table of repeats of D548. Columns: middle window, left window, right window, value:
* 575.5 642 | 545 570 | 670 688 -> 4.61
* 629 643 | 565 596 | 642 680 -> 0.62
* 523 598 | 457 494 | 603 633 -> 4.62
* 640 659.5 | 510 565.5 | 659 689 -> 1.39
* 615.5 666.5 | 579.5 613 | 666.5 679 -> 1.79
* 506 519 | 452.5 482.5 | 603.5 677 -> 0.45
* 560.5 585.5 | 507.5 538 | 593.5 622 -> -0.06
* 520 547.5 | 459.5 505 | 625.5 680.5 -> 2.91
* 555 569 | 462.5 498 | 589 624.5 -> 0.18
